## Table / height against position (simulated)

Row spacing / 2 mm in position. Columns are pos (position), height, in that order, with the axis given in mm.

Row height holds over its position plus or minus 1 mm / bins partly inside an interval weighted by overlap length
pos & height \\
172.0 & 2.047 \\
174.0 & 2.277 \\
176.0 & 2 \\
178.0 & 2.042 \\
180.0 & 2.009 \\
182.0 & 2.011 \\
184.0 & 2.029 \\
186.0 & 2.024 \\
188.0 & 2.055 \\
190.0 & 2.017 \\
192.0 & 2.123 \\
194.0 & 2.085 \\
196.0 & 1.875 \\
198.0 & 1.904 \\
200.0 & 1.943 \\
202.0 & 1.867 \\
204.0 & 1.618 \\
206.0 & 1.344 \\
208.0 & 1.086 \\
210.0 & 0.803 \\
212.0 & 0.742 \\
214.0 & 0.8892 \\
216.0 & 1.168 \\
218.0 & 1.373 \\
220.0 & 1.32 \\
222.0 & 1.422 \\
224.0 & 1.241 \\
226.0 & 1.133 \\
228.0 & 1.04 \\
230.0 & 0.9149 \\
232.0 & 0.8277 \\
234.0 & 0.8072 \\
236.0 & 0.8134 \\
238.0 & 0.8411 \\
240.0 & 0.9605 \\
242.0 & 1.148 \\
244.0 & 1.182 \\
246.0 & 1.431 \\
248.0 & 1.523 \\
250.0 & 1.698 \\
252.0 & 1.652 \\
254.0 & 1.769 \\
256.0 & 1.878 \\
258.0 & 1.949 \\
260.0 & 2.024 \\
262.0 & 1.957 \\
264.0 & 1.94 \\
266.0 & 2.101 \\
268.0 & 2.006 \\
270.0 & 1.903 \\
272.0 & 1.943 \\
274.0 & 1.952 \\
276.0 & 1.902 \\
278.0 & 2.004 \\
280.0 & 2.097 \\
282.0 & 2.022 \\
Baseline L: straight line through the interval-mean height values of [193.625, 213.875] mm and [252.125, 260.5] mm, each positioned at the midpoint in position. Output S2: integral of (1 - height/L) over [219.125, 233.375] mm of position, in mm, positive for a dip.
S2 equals 4.6 mm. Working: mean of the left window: 1.48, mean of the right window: 1.87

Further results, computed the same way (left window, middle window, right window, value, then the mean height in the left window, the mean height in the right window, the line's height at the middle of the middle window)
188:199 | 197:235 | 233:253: 9.7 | 2.01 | 1.21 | 1.64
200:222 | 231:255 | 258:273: 6.8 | 1.26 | 1.98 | 1.68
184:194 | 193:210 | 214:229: 0.9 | 2.06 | 1.22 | 1.73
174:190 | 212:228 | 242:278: 6.2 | 2.04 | 1.8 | 1.92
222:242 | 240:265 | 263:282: -2.4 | 0.986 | 1.99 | 1.49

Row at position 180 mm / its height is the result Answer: 2.009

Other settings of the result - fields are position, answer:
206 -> 1.344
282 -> 2.022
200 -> 1.943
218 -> 1.373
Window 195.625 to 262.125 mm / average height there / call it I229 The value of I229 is 1.34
